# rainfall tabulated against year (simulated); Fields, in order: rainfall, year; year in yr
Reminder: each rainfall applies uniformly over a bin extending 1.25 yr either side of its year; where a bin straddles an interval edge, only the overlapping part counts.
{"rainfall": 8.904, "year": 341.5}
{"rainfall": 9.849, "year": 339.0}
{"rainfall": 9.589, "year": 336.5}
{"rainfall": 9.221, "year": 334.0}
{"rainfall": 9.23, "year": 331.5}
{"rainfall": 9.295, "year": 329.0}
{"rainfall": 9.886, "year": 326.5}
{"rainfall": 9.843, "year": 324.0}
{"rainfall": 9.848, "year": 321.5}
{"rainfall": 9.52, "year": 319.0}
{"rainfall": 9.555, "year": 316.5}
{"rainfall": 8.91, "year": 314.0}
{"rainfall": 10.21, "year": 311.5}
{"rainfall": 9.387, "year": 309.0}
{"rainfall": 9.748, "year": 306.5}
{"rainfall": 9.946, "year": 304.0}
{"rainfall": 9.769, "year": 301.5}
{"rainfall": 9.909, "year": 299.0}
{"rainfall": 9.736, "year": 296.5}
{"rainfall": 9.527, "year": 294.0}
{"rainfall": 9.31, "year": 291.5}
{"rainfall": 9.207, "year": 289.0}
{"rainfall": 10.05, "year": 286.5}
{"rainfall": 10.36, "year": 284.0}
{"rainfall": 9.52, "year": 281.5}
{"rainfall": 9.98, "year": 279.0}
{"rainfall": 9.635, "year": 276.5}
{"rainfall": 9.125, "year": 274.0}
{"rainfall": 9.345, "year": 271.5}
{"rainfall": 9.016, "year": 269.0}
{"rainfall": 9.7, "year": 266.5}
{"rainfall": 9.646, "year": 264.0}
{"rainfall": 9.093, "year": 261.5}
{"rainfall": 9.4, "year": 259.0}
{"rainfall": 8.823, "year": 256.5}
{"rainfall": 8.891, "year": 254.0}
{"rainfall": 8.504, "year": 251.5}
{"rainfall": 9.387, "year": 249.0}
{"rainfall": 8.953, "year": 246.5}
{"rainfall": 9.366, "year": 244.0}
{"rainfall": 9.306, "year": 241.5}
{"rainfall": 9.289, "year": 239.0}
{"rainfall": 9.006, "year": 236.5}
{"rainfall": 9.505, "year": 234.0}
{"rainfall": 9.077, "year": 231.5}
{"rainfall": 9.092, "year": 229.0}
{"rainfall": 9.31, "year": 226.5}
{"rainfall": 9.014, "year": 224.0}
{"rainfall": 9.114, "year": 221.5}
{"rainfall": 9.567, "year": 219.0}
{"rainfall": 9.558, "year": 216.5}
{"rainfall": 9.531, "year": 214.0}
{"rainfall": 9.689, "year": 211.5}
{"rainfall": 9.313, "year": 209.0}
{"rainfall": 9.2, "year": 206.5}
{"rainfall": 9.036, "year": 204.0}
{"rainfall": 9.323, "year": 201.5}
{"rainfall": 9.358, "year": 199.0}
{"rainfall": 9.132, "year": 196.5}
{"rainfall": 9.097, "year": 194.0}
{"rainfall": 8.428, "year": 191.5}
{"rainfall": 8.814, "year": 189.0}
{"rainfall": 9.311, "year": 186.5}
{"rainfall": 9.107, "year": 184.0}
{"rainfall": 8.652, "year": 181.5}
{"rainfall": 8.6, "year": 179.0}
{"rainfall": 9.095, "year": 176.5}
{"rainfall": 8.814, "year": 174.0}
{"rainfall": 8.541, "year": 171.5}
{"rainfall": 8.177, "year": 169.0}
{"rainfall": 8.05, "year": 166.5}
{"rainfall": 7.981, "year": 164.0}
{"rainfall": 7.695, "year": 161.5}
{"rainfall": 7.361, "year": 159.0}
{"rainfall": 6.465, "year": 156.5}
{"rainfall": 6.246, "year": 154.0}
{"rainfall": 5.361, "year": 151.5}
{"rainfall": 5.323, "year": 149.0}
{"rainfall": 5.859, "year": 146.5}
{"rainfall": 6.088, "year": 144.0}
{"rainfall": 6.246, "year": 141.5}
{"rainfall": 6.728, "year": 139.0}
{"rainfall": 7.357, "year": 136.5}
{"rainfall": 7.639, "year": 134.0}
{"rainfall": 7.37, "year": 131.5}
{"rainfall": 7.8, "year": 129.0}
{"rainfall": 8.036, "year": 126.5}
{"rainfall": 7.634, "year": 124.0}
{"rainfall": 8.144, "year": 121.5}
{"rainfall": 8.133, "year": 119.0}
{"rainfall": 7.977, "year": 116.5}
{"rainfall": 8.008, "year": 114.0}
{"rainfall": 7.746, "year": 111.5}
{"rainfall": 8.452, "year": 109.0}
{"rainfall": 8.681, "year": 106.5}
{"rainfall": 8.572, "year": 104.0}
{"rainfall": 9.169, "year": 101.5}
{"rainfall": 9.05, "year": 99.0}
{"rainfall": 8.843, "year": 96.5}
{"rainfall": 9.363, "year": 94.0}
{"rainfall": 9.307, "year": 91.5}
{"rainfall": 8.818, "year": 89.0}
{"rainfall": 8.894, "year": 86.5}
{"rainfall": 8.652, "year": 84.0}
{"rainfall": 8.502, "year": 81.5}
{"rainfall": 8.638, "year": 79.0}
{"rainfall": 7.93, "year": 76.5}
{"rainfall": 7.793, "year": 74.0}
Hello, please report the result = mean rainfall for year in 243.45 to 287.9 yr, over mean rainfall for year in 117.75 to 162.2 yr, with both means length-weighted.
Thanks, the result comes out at 1.3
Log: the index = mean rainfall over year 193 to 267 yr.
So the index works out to 9.24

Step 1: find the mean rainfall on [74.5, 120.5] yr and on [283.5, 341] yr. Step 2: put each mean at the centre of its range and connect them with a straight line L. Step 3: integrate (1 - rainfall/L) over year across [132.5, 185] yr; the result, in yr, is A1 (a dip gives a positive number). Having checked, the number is 8.8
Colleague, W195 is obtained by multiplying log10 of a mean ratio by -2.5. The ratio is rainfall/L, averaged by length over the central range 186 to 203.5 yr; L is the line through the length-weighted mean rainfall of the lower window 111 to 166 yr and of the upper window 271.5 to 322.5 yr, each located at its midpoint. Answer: -0.129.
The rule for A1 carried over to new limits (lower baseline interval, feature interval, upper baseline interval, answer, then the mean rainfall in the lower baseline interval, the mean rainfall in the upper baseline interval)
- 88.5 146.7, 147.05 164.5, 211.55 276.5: 3.8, 7.99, 9.24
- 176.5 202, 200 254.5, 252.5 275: -0.8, 8.98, 9.22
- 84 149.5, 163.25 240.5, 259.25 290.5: -2.0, 7.94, 9.55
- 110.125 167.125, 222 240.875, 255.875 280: -0.9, 7.18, 9.38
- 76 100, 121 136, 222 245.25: 2.0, 8.82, 9.21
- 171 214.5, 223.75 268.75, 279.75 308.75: 1.1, 9.06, 9.73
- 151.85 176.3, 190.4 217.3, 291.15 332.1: -3.4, 7.68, 9.64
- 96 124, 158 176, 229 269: 1.2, 8.39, 9.19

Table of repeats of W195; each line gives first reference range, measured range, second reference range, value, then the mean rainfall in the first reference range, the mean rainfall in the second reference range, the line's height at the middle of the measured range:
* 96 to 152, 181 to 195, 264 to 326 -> -0.07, 7.59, 9.63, 8.35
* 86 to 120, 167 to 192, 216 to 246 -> 0.03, 8.64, 9.25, 9.01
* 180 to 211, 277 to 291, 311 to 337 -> -0.04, 9.08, 9.54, 9.39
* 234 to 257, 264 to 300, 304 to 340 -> -0.03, 9.09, 9.59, 9.33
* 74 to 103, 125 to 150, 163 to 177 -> 0.24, 8.79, 8.42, 8.56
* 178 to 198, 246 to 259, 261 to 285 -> 0.05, 8.9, 9.55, 9.39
